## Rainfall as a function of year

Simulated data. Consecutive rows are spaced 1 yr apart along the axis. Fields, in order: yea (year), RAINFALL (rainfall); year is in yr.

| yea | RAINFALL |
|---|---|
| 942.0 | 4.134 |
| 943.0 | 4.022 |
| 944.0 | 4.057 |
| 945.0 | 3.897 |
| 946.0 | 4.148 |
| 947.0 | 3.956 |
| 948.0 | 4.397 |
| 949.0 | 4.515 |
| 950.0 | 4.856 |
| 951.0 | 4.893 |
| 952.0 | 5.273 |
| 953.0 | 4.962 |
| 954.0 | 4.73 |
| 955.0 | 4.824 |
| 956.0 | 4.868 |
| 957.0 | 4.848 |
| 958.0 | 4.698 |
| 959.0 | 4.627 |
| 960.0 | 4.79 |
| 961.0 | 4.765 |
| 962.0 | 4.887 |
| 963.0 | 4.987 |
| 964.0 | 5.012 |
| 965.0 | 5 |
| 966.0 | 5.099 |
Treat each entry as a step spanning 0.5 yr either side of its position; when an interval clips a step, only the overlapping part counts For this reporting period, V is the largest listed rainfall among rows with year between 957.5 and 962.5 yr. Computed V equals 4.887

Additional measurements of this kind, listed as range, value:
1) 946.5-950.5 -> 4.856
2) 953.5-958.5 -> 4.868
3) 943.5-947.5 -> 4.148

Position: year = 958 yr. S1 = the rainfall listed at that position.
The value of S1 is 4.698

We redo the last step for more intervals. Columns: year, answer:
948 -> 4.397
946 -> 4.148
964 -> 5.012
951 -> 4.893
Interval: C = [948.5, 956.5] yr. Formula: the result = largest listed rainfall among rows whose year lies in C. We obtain 5.273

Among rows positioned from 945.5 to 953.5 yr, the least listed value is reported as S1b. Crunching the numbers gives 3.956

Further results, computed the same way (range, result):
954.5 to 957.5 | 4.824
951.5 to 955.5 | 4.73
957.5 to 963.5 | 4.627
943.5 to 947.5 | 3.897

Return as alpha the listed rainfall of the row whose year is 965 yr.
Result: 5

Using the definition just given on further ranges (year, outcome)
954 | 4.73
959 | 4.627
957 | 4.848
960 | 4.79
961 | 4.765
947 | 3.956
